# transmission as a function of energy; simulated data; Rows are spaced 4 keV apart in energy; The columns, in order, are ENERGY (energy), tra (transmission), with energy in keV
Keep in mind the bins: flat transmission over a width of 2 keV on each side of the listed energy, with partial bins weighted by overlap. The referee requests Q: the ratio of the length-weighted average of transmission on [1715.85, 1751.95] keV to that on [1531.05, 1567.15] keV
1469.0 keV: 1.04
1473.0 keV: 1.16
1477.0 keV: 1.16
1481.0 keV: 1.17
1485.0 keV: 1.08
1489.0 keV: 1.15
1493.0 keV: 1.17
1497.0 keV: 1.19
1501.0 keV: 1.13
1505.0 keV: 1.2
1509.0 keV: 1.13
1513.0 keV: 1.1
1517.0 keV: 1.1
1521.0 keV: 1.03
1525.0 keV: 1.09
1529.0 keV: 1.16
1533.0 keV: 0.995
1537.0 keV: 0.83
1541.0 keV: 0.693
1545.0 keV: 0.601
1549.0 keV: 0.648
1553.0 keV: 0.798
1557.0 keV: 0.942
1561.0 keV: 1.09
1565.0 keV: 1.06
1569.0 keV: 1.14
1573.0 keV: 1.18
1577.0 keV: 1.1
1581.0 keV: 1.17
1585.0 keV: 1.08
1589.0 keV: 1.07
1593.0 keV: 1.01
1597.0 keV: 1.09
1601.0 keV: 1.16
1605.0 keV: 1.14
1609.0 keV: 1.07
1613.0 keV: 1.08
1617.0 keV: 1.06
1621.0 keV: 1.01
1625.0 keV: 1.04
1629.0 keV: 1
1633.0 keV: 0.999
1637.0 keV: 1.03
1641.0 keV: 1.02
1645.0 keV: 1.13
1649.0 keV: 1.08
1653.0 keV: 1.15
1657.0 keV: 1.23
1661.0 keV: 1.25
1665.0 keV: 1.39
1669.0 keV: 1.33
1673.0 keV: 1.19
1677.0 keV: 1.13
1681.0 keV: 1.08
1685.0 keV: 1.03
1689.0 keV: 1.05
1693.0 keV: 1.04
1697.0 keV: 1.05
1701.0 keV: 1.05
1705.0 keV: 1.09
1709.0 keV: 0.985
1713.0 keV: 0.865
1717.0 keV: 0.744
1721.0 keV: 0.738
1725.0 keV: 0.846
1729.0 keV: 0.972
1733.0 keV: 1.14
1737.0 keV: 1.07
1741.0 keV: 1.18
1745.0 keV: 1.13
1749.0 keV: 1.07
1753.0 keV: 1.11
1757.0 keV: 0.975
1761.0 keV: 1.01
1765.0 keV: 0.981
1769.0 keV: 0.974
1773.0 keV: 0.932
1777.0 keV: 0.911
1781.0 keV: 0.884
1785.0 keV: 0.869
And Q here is 1.2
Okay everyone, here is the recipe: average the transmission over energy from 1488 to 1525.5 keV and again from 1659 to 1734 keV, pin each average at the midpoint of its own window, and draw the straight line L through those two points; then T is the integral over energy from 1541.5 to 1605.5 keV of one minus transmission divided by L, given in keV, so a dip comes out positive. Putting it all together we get 5.5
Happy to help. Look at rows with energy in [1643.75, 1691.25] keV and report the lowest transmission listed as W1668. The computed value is 1.03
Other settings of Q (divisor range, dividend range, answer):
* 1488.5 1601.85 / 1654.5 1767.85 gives 1.03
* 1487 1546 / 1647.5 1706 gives 1.09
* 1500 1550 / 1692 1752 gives 1.02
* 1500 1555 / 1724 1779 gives 1.07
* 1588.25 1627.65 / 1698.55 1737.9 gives 0.88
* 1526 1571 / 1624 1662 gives 1.20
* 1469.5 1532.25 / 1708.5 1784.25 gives 0.86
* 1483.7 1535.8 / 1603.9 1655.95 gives 0.96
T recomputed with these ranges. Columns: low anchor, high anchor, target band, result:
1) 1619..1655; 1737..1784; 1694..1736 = 3.0 keV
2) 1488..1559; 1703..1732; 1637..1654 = -2.7 keV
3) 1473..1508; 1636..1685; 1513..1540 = 3.1 keV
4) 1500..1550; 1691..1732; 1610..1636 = -1.9 keV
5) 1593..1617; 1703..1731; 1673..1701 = -3.7 keV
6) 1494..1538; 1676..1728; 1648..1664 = -3.1 keV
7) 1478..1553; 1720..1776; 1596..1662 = -4.6 keV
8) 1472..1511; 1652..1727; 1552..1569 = 1.8 keV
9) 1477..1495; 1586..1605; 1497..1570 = 8.6 keV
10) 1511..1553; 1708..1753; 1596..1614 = -3.2 keV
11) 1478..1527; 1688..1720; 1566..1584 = -1.1 keV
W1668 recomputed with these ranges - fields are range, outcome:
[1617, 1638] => 0.999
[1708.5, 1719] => 0.744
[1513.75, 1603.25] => 0.601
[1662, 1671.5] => 1.33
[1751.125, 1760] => 0.975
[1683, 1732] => 0.738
